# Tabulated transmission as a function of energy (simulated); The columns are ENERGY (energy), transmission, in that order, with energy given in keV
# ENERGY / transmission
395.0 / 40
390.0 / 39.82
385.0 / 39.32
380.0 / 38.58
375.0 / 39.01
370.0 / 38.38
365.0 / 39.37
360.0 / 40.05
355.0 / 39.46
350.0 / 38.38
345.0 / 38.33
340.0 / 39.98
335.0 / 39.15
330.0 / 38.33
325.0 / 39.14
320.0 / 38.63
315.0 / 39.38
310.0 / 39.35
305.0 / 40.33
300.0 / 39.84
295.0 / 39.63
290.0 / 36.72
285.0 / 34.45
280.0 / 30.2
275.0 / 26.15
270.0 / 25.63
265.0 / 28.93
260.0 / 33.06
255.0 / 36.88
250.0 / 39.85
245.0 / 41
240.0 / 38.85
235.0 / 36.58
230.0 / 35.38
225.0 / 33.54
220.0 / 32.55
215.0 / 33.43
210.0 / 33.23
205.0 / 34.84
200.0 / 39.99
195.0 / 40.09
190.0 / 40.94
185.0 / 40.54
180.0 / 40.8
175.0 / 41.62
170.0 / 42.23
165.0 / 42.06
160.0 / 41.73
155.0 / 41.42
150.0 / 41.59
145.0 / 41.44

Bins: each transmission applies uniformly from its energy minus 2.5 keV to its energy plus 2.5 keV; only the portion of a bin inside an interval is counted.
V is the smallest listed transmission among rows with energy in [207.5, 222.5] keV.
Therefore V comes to 32.55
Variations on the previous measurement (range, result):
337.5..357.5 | 38.33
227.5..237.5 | 35.38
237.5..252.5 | 38.85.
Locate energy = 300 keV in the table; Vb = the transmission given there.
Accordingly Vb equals 39.84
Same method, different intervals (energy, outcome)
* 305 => 40.33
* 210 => 33.23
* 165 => 42.06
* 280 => 30.2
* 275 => 26.15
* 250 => 39.85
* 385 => 39.32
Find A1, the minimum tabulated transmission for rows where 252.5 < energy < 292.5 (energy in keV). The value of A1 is 25.63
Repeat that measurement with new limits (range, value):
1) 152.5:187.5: 40.54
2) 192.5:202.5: 39.99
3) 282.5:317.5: 34.45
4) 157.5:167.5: 41.73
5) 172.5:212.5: 33.23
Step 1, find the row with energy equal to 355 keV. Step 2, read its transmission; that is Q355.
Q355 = 39.46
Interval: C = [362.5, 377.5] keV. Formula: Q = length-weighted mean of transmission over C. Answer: 38.9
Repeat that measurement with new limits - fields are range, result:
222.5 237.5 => 35.2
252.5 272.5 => 31.1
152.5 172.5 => 41.9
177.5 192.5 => 40.8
